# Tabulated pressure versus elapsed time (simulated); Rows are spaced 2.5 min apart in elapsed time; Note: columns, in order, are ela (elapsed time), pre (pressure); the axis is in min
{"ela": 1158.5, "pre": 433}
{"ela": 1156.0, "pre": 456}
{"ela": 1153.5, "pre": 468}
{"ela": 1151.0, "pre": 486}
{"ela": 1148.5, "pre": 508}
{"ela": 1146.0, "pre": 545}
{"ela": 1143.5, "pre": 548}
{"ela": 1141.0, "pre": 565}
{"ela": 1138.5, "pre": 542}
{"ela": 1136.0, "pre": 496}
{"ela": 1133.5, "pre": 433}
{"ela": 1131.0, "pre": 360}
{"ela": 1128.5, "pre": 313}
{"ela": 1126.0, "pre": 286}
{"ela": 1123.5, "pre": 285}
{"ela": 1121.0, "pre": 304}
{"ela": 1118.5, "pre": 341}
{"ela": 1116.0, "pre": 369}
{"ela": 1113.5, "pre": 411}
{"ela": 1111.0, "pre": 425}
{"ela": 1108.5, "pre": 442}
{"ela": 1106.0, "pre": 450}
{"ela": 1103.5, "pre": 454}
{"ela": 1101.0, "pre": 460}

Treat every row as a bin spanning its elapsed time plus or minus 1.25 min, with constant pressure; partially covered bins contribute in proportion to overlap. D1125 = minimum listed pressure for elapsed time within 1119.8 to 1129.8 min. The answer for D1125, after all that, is 285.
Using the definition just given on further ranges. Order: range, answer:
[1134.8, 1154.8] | 468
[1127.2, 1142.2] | 313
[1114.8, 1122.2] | 304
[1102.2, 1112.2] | 425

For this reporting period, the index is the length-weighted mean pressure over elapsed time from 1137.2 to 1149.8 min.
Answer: 541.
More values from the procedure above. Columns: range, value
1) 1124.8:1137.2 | 377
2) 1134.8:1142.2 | 534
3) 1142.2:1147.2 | 547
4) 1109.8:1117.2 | 402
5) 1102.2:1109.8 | 449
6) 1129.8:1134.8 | 398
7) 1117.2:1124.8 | 310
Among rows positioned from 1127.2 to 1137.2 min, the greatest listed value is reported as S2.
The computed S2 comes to 496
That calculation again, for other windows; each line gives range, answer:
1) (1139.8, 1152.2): 565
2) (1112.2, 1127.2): 411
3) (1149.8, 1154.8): 486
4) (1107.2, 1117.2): 442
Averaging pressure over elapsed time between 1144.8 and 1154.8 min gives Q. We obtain 501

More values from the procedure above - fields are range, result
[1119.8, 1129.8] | 297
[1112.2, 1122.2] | 357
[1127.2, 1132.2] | 336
